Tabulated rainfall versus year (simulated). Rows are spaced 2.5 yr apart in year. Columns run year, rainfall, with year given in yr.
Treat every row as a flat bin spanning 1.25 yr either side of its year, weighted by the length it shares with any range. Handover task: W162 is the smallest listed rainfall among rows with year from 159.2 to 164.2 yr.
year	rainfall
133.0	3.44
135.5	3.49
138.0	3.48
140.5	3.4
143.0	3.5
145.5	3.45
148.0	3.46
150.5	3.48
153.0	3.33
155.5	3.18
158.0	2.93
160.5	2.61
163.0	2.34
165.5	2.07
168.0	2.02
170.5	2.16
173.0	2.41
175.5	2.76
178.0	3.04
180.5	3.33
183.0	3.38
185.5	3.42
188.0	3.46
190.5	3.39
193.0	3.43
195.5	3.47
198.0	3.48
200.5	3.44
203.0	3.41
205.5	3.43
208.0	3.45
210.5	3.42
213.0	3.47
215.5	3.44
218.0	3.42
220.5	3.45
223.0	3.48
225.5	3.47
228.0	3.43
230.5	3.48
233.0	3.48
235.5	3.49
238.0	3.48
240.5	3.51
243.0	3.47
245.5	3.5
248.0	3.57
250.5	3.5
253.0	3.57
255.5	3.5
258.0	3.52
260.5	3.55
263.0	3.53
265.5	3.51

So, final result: 2.34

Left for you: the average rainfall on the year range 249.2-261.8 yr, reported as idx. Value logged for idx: 3.53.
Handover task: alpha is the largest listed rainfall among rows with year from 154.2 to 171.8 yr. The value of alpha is 3.18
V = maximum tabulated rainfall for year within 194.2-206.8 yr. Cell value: 3.48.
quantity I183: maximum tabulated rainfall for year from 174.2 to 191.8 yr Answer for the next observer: 3.46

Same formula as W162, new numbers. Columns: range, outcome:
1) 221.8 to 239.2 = 3.43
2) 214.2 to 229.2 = 3.42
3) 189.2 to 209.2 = 3.39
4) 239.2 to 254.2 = 3.47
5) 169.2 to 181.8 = 2.16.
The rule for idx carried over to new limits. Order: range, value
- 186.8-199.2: 3.45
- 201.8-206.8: 3.42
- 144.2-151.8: 3.46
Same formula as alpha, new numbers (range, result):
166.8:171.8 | 2.16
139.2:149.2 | 3.5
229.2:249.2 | 3.57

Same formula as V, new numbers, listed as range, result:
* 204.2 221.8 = 3.47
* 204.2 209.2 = 3.45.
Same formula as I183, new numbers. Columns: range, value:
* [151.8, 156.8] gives 3.33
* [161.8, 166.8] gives 2.34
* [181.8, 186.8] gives 3.42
